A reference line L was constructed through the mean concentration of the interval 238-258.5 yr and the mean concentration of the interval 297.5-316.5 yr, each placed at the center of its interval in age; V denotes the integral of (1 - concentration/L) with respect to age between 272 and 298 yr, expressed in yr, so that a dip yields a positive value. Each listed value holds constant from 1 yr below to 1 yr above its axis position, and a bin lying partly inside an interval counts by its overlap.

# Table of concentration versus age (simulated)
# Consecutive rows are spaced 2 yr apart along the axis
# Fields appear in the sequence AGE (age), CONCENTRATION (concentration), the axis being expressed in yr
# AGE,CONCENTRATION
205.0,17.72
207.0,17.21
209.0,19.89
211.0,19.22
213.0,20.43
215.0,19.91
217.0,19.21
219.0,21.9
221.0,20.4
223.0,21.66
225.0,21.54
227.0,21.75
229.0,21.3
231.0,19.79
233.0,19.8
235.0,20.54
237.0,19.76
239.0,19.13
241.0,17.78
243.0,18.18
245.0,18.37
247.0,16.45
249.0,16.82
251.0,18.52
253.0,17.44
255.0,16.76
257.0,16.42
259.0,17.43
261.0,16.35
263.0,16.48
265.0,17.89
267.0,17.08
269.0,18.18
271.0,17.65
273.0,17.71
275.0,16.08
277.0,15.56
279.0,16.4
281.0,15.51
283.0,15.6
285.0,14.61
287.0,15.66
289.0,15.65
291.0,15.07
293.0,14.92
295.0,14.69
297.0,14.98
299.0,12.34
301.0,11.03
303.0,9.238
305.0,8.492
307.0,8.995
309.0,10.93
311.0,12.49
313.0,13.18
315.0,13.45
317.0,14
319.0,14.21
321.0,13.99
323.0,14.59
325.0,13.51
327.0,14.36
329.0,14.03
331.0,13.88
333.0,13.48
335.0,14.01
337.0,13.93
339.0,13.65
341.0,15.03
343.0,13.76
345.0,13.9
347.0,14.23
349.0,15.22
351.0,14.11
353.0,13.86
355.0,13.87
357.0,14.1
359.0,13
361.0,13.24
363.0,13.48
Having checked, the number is -3.7 yr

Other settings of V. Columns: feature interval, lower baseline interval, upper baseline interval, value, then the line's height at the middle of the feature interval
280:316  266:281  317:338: 5.6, 15.6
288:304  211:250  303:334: 1.2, 14.6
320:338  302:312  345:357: -2.8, 12.1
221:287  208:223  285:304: -3.3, 17.1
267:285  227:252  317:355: 0.7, 17.1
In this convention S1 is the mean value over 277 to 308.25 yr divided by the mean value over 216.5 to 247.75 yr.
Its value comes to 0.68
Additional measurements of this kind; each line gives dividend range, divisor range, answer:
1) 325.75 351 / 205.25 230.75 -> 0.70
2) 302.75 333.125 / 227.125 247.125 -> 0.66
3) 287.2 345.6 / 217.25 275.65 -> 0.72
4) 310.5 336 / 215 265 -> 0.73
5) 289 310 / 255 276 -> 0.72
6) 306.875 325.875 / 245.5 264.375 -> 0.77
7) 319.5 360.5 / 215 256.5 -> 0.73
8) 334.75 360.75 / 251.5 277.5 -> 0.82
